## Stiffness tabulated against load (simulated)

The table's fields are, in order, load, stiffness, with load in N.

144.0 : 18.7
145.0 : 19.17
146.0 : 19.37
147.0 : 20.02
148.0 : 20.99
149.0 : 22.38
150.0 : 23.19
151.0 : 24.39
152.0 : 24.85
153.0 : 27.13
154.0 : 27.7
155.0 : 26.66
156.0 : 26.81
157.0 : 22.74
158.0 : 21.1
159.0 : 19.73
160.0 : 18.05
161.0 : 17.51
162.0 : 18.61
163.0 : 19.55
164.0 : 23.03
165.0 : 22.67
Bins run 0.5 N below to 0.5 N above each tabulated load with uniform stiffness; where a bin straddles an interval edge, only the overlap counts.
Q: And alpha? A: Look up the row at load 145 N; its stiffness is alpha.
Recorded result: 19.17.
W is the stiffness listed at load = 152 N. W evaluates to 24.85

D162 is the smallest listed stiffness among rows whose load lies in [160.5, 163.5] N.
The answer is 17.51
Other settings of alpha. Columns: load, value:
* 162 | 18.61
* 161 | 17.51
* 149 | 22.38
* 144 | 18.7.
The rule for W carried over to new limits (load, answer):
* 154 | 27.7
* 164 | 23.03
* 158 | 21.1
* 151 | 24.39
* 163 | 19.55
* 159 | 19.73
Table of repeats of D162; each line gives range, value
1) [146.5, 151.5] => 20.02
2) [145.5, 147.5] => 19.37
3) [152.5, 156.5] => 26.66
